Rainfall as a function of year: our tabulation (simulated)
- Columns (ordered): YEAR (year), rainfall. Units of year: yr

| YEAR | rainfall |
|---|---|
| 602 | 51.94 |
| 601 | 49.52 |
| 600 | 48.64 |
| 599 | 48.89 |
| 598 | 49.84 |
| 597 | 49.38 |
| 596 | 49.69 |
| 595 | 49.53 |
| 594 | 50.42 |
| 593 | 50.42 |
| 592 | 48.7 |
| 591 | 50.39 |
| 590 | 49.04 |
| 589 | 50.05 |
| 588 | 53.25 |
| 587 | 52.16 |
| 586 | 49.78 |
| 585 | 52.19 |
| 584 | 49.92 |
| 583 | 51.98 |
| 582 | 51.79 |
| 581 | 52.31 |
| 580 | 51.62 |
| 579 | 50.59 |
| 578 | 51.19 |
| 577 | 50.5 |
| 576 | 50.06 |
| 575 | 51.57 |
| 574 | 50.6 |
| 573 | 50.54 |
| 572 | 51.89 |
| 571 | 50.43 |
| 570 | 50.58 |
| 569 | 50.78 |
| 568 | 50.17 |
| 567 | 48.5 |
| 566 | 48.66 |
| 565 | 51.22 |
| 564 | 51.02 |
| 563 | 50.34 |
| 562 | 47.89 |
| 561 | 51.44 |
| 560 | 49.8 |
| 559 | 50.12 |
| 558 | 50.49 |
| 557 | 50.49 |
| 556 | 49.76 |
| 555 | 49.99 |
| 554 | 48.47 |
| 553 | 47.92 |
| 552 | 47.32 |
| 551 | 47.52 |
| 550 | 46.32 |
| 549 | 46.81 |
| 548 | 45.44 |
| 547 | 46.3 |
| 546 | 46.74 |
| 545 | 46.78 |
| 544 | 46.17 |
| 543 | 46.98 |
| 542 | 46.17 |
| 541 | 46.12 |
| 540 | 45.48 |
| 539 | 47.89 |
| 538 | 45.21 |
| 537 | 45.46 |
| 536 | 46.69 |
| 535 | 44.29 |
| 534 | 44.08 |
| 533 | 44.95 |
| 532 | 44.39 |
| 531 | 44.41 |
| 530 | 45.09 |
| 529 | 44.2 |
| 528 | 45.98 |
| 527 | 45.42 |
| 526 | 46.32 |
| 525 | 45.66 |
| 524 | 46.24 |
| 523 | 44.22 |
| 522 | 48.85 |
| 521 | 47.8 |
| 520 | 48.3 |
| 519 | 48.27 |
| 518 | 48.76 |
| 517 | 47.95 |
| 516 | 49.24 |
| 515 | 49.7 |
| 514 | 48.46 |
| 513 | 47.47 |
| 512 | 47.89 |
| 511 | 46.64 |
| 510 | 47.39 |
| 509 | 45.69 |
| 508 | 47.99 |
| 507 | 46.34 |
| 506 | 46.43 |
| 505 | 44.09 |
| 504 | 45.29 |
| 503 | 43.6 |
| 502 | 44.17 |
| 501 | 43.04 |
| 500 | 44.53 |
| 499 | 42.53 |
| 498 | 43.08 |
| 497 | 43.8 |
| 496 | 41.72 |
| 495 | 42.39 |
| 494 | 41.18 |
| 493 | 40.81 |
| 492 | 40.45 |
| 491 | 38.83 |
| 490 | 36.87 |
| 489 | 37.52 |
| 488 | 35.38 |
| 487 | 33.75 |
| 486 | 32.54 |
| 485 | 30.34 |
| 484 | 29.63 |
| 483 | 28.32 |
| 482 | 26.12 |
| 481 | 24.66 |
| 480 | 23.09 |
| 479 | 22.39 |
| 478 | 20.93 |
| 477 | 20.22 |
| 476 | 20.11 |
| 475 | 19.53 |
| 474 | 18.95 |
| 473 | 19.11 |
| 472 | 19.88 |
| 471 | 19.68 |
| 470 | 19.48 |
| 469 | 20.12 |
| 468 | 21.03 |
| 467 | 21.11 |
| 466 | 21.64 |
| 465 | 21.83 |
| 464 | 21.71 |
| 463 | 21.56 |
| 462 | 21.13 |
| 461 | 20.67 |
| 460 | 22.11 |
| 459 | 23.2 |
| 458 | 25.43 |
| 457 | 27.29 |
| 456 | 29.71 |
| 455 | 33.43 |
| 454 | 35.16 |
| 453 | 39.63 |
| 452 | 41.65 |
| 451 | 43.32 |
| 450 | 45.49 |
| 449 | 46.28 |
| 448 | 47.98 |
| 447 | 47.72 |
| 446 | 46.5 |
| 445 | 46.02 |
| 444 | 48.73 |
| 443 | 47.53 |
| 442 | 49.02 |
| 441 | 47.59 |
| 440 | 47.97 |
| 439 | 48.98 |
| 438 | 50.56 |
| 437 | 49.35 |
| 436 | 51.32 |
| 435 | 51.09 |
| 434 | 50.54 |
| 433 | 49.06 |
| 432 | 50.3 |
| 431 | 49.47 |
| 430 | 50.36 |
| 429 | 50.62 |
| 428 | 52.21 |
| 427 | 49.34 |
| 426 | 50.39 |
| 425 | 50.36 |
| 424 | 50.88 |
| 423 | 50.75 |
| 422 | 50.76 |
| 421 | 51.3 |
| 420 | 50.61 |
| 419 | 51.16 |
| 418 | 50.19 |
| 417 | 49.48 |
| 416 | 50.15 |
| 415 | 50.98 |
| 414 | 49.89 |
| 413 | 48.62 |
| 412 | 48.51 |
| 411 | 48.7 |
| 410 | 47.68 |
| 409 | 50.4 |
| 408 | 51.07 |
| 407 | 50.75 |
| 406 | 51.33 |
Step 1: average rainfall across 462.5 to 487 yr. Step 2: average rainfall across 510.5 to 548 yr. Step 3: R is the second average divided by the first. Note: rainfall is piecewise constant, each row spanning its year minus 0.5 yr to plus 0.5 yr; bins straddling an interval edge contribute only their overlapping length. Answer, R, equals 2.03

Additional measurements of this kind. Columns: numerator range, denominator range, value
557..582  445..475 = 1.73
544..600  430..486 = 1.48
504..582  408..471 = 1.14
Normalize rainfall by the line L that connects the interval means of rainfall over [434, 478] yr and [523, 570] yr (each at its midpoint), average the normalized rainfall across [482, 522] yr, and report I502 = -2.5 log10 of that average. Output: -0.05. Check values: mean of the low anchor 33.6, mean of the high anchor 47.3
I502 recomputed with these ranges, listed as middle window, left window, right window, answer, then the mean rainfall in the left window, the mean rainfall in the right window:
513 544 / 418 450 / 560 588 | 0.09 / 49.5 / 50.8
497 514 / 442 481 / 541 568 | -0.18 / 29.4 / 48.4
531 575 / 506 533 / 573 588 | 0.03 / 46.8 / 51.2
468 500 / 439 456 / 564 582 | 0.46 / 44.3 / 50.7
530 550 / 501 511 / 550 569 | 0.05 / 45.6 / 49.5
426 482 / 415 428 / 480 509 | 0.29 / 50.5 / 39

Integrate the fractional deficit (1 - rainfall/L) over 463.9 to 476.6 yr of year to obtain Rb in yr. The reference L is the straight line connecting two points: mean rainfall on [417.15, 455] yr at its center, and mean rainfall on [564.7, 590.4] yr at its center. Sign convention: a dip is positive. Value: 7.4 yr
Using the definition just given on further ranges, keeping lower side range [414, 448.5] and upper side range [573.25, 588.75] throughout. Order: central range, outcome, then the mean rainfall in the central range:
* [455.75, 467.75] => 6.5 yr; 22.9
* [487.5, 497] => 2.0 yr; 39.7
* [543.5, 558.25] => 0.9 yr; 47.7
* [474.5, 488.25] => 6.6 yr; 26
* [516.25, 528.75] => 0.9 yr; 47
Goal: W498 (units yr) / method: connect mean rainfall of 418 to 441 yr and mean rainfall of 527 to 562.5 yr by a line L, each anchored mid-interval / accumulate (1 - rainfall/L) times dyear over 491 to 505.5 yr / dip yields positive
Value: 1.7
